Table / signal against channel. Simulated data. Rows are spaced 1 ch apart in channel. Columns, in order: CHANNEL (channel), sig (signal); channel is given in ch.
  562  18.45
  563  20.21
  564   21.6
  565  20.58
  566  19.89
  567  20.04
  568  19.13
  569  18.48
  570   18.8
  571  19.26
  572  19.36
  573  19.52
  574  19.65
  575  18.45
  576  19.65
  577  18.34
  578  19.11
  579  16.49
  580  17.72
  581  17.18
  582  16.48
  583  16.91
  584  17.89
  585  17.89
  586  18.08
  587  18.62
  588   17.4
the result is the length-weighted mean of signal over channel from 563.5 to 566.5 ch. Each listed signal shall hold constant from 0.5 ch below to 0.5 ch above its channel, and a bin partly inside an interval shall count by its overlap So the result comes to 20.7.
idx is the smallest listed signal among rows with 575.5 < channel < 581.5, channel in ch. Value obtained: 16.49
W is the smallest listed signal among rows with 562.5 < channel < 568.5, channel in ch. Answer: 19.13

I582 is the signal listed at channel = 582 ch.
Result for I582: 16.48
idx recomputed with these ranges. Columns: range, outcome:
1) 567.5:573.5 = 18.48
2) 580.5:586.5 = 16.48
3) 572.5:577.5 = 18.34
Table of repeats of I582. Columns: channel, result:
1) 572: 19.36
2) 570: 18.8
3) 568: 19.13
